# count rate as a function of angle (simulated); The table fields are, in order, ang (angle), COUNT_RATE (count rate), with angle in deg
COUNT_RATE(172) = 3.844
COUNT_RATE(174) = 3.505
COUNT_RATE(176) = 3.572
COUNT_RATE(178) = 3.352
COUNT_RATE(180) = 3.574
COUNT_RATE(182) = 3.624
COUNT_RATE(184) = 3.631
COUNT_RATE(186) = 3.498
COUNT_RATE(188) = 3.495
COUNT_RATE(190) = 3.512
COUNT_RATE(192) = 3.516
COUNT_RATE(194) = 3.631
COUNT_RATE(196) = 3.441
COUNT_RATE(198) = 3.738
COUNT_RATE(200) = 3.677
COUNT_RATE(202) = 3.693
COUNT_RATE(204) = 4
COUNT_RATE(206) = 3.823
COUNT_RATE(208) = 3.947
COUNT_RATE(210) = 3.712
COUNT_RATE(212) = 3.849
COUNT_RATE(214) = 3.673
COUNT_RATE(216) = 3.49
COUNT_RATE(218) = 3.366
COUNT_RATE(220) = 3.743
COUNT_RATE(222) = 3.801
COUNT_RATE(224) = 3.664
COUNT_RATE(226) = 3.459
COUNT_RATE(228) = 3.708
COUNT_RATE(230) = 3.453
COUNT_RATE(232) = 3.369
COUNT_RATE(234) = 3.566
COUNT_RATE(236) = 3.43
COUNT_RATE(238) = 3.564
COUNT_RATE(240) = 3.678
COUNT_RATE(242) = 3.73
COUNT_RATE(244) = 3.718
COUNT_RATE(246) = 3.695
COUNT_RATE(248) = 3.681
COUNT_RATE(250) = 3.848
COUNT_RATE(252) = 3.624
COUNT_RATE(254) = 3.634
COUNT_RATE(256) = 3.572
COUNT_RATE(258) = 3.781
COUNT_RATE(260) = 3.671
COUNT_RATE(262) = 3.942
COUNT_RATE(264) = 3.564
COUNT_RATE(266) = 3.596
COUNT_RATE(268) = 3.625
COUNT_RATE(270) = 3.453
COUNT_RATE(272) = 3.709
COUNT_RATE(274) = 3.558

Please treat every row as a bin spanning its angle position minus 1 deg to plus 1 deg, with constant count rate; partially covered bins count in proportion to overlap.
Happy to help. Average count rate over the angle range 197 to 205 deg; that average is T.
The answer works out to 3.78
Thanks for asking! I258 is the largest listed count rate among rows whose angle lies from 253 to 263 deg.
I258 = 3.942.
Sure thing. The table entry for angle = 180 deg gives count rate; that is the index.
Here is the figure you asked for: 3.574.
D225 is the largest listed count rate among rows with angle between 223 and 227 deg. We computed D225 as 3.664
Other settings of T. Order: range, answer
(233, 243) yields 3.59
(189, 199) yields 3.57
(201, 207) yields 3.84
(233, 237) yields 3.5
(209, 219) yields 3.62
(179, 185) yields 3.61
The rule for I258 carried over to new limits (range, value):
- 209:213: 3.849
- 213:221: 3.743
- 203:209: 4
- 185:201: 3.738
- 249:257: 3.848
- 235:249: 3.73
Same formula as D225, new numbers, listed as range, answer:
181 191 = 3.631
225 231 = 3.708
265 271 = 3.625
